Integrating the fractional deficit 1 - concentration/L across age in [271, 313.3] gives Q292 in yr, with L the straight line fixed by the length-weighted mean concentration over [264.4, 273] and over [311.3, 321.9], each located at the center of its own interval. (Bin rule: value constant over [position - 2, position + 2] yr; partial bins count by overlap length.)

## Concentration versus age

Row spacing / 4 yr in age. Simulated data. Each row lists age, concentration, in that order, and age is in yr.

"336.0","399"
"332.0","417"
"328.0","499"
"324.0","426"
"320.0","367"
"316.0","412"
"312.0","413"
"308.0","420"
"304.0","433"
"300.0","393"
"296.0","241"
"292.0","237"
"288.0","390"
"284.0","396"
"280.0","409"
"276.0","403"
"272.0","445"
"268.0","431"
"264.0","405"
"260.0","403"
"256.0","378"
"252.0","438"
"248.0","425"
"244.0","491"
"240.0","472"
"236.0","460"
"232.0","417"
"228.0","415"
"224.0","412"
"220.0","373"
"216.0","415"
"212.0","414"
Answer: 3.7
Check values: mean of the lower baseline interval 431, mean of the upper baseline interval 396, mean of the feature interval 378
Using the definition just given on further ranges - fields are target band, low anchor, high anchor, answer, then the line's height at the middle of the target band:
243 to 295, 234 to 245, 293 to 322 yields 4.0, 432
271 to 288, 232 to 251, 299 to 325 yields 0.9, 431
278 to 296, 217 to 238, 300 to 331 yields 3.2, 420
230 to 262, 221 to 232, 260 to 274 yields -1.4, 417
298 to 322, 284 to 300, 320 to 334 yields -2.0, 377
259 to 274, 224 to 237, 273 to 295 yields -1.5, 385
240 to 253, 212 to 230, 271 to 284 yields -1.5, 409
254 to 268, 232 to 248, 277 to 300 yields 0.3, 410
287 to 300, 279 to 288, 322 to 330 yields 3.7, 414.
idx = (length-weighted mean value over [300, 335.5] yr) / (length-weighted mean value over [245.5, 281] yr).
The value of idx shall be 1.01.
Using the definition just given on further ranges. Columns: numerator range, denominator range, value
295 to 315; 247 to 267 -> 0.95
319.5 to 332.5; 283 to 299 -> 1.38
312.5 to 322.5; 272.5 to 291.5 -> 1.01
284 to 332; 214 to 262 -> 0.91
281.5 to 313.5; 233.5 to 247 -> 0.78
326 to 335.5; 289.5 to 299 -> 1.71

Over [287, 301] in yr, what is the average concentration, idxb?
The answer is 304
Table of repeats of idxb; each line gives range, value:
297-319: 404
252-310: 386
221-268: 428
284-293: 340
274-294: 367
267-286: 416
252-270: 408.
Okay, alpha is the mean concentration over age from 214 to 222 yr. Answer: 394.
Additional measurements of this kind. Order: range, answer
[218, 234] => 404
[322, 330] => 462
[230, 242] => 450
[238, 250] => 463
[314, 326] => 402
